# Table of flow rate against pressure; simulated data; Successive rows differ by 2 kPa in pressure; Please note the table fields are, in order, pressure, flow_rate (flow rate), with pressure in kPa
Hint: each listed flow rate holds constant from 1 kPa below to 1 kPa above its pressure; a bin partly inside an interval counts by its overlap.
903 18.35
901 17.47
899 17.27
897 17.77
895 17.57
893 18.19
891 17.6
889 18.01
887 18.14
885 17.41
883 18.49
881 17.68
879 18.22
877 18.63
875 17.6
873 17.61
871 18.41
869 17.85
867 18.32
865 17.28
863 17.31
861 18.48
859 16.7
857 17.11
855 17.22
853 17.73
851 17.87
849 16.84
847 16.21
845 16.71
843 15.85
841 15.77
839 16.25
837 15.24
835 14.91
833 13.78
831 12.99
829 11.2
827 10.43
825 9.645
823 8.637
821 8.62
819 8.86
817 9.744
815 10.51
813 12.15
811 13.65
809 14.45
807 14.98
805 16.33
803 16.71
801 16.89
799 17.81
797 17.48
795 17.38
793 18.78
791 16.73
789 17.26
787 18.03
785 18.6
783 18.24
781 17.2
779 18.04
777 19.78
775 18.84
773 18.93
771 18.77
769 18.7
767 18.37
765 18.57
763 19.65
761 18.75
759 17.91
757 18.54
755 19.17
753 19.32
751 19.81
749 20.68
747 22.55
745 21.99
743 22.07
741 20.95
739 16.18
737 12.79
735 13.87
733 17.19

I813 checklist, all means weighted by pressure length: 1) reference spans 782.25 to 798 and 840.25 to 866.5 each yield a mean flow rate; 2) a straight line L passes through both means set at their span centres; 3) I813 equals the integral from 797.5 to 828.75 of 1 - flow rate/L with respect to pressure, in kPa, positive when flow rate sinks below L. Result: 8.7 kPa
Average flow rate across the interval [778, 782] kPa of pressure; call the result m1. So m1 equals 17.6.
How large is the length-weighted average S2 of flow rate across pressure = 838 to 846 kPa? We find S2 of 16.1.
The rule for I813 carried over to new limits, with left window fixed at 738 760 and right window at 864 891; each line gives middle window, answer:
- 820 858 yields 8.5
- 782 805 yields 2.0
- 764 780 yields 0.7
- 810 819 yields 3.7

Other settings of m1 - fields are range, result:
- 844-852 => 16.9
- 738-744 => 19.7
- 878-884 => 18.1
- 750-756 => 19.4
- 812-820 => 10.3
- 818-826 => 8.94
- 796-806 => 17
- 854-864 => 17.4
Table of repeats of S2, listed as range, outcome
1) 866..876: 18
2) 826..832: 11.5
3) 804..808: 15.7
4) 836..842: 15.8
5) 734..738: 13.3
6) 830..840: 14.6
